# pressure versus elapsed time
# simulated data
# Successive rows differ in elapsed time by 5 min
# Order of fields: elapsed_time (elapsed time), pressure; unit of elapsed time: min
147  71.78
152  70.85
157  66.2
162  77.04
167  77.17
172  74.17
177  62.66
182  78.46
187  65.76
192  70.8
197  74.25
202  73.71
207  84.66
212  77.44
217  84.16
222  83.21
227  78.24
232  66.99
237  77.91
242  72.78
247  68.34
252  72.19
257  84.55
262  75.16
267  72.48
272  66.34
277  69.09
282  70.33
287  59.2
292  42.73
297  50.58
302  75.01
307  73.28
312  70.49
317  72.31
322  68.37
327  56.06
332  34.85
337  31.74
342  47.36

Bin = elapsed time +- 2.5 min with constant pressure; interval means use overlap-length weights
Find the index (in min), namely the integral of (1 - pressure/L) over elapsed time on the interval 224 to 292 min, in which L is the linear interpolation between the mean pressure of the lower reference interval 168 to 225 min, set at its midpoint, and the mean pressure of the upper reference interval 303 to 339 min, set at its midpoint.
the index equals -3.3 min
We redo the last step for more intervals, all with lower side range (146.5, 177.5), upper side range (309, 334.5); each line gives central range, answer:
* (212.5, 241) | -4.39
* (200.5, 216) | -2.43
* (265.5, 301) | 0.93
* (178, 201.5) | -0.62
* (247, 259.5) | -2.07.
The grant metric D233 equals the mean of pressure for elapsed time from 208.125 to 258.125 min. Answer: 76.6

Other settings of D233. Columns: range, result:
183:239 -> 76.1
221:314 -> 69.7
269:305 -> 62.2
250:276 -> 73.9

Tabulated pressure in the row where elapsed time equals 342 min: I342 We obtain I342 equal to 47.36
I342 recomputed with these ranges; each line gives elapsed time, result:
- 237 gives 77.91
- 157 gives 66.2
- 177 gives 62.66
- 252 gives 72.19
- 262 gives 75.16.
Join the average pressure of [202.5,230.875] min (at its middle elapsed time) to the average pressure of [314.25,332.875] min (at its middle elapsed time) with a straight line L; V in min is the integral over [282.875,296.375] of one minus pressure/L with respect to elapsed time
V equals 2.71 min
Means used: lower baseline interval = 80.3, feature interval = 53.2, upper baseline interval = 60.1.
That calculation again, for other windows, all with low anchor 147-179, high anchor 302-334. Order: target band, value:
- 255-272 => -2.3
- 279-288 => 0.0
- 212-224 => -2.4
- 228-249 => -1.3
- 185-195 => 0.2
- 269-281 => -0.4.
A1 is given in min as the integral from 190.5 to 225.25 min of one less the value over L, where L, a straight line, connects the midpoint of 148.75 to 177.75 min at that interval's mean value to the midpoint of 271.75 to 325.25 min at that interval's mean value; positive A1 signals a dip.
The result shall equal -4.5 min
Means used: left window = 71.9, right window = 65.1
